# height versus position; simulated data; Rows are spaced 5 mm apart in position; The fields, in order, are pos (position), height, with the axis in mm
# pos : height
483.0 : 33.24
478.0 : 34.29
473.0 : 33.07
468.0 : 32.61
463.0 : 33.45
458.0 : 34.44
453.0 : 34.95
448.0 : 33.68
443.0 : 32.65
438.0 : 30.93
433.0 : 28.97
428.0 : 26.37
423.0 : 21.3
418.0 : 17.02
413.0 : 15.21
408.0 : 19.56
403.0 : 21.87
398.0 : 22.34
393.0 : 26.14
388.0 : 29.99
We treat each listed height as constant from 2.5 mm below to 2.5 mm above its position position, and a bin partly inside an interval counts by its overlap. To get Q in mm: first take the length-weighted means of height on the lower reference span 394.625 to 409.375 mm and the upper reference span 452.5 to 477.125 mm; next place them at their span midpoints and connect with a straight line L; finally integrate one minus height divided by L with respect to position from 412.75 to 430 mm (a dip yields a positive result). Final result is 3.4 mm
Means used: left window 21.7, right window 33.6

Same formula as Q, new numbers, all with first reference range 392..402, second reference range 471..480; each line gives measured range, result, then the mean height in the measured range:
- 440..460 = -2.3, 33.8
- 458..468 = -0.4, 33.5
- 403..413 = 2.4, 19.1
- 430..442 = -0.6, 30.1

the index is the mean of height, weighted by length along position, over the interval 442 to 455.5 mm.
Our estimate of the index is 33.9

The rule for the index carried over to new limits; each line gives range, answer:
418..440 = 25.7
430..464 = 32.6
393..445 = 23.7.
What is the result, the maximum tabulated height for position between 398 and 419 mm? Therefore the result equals 22.34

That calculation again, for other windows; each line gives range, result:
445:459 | 34.95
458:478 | 34.44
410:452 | 33.68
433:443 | 32.65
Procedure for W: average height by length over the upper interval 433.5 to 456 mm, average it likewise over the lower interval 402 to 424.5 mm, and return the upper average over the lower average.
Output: 1.75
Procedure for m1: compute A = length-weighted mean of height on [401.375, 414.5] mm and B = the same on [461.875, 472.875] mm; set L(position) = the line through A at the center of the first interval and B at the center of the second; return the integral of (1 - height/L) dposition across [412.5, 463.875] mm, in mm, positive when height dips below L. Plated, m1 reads -3.9 mm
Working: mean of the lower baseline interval 19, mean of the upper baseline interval 33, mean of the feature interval 28.4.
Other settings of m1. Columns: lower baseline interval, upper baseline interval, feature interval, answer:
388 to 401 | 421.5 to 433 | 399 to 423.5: 6.0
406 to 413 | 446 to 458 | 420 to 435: -0.1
